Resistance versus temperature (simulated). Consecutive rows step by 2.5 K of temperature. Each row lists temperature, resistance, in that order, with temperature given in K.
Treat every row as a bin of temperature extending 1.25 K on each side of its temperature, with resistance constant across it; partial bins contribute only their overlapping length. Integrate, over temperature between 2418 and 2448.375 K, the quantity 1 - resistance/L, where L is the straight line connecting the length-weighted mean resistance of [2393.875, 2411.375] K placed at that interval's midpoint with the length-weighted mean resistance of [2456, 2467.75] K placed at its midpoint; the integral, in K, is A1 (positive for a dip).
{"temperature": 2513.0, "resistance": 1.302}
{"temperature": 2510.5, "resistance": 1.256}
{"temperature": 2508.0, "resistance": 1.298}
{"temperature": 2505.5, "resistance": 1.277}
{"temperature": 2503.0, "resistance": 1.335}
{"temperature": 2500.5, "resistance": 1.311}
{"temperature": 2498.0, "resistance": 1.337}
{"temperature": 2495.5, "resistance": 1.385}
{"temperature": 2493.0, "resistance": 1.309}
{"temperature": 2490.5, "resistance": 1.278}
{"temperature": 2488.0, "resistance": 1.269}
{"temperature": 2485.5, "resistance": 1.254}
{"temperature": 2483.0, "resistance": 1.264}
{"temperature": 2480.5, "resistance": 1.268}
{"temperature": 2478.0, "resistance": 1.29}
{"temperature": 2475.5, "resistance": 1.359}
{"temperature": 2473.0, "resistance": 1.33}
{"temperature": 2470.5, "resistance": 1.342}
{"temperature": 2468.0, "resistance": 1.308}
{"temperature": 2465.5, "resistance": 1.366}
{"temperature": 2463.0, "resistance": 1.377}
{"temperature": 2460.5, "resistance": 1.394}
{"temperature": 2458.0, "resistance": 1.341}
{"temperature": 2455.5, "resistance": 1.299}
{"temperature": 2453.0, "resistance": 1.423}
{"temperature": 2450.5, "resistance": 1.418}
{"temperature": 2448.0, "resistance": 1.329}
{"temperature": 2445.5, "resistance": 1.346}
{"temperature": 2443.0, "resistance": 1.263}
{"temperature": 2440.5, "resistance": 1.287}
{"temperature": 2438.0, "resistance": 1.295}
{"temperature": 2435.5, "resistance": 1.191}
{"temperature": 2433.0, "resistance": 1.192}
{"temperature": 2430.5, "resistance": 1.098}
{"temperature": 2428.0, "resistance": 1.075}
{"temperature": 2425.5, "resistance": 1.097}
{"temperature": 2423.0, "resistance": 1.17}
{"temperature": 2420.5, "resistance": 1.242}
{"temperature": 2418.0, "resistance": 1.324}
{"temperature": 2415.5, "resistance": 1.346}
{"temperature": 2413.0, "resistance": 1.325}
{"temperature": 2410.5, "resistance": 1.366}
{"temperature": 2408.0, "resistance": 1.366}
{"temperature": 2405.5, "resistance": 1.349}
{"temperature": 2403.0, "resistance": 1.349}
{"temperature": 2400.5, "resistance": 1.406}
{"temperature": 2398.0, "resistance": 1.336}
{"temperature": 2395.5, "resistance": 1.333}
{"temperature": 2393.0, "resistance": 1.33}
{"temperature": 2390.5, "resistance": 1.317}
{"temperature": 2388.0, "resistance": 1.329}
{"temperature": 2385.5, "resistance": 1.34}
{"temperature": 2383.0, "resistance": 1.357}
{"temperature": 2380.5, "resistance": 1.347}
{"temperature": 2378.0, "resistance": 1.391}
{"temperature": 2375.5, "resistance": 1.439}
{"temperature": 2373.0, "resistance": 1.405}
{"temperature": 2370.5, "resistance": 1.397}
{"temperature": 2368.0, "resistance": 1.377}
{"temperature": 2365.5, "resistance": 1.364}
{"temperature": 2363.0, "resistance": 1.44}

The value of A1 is 3.17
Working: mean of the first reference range 1.36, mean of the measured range 1.22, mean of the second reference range 1.36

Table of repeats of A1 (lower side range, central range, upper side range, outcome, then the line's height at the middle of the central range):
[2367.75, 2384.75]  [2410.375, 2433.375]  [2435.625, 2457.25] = 2.2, 1.35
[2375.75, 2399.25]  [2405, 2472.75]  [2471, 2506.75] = 1.6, 1.33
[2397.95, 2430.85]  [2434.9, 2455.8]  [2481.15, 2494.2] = -0.7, 1.28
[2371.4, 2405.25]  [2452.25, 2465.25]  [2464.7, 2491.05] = -0.5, 1.31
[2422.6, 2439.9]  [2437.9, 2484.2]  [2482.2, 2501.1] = -3.8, 1.23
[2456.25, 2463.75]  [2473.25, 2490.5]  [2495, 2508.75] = 0.7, 1.34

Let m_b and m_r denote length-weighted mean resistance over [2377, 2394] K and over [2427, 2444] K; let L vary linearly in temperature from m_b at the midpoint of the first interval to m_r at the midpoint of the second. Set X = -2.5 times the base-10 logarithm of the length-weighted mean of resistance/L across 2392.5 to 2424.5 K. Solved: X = -0.038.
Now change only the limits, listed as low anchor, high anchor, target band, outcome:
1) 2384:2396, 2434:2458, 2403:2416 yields -0.02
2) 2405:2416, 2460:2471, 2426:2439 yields 0.16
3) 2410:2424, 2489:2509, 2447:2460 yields -0.05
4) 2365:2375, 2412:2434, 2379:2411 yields -0.04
